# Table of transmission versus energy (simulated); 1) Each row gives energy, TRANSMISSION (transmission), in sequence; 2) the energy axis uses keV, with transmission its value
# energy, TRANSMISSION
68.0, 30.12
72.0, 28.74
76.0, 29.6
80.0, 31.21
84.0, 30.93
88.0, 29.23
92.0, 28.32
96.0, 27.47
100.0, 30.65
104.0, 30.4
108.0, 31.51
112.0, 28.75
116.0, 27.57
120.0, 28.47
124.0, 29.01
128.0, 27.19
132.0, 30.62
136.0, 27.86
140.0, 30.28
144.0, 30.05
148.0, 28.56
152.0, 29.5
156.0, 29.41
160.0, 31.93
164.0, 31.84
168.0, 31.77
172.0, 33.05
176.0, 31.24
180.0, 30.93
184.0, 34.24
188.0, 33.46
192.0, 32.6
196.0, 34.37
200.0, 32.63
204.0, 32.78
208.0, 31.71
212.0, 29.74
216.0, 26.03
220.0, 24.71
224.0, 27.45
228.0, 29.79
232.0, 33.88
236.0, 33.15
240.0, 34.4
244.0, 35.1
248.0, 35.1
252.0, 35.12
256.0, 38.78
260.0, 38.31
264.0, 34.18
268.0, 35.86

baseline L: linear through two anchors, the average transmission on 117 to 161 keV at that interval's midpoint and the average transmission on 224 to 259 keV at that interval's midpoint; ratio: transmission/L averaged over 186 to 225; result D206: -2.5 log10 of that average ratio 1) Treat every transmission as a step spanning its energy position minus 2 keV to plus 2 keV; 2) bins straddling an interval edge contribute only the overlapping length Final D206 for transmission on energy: 0.06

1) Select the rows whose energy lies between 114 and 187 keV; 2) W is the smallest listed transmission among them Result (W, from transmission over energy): 27.19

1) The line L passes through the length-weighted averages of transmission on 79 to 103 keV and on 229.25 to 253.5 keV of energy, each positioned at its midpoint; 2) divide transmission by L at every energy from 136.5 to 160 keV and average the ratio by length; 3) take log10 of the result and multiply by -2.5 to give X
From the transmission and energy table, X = 0.06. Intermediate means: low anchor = 29.6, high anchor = 34.3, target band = 29.7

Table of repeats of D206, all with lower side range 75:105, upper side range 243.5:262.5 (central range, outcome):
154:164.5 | 0.057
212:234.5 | 0.229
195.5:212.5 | 0.071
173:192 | 0.035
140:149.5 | 0.086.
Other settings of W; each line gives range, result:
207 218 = 26.03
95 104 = 27.47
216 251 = 24.71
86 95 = 28.32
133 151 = 27.86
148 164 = 28.56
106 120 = 27.57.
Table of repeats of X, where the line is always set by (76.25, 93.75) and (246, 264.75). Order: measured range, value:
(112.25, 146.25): 0.10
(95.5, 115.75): 0.03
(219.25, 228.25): 0.28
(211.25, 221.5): 0.30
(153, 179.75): 0.05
